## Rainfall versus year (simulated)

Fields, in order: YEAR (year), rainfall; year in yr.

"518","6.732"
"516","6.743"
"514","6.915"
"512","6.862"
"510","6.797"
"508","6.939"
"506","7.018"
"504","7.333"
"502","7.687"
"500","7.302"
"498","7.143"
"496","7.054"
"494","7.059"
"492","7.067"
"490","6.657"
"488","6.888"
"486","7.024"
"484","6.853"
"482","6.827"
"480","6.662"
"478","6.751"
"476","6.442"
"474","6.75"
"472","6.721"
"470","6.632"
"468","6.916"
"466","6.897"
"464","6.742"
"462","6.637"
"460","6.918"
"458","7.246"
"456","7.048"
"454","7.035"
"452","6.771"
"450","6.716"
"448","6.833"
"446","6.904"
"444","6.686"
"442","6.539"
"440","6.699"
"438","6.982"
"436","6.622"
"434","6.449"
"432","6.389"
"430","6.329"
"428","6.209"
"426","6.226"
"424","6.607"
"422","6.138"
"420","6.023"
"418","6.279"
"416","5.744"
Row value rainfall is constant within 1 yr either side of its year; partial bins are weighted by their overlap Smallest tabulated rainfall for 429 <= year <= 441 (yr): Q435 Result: 6.329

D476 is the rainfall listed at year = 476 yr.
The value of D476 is 6.442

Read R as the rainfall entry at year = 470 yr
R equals 6.632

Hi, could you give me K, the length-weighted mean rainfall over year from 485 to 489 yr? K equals 6.96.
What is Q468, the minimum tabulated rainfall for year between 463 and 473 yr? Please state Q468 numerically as 6.632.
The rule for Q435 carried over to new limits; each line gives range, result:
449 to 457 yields 6.716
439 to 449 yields 6.539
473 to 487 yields 6.442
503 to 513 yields 6.797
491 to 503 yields 7.054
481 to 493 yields 6.657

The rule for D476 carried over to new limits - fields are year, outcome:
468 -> 6.916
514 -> 6.915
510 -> 6.797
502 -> 7.687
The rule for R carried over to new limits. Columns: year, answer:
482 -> 6.827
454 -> 7.035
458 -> 7.246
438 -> 6.982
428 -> 6.209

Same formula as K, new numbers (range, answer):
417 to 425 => 6.26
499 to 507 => 7.33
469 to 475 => 6.7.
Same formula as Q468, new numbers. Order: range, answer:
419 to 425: 6.023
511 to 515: 6.862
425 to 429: 6.209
